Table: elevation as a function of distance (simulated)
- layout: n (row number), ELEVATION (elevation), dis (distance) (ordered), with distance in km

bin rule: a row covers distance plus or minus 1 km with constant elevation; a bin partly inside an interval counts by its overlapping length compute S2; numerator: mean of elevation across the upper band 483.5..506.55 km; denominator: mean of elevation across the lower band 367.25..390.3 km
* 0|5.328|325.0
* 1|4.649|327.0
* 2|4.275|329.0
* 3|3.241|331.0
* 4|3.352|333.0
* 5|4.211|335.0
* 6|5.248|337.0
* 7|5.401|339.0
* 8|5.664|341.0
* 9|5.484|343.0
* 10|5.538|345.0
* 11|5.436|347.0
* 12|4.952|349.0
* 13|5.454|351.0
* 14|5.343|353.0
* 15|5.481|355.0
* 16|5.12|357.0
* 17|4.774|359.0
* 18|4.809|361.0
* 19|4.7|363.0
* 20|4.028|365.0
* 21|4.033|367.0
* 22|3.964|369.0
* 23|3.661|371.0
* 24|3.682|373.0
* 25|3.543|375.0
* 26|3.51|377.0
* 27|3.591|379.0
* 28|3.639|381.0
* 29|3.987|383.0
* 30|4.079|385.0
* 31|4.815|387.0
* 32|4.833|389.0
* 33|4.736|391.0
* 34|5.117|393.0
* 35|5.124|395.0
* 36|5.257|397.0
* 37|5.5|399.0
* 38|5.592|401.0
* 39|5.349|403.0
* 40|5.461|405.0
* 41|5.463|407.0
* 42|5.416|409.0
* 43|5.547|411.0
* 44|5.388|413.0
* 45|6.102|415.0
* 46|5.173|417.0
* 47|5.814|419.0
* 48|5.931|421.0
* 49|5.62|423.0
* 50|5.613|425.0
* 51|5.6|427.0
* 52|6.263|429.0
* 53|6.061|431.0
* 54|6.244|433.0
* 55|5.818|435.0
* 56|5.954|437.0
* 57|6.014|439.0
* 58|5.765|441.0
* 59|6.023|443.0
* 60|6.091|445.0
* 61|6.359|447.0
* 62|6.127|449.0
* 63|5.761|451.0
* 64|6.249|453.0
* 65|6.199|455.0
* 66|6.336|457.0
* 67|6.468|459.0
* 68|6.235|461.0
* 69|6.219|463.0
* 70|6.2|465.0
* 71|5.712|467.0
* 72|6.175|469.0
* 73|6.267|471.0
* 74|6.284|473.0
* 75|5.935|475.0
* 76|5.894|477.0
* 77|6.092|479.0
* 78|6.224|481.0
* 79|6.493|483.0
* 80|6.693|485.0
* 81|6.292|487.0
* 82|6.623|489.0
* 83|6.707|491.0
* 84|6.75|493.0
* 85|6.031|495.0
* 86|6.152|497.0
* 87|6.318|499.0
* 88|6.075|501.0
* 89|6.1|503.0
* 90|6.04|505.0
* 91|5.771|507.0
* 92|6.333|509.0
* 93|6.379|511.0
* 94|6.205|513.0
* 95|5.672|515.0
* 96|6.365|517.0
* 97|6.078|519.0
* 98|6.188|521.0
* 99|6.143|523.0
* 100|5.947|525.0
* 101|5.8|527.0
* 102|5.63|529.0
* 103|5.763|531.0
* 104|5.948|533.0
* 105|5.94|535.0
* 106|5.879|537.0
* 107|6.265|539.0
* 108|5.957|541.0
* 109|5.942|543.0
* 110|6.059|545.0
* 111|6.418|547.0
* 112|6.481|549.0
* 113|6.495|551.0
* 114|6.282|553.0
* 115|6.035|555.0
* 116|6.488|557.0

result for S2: 1.60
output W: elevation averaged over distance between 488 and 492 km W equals 6.67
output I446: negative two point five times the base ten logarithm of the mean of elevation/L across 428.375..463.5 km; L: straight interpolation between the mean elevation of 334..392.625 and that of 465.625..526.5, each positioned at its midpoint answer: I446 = -0.097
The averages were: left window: 4.62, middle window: 6.12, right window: 6.19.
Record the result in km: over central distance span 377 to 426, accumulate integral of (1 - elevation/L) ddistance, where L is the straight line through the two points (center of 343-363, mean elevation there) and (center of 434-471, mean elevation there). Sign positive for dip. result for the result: 4.8 km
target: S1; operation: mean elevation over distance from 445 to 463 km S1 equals 6.21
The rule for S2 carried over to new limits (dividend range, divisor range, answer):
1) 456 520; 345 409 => 1.32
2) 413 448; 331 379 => 1.28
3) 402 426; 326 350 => 1.16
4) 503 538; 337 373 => 1.22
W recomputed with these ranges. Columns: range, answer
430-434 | 6.15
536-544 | 6.01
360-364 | 4.75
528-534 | 5.78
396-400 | 5.38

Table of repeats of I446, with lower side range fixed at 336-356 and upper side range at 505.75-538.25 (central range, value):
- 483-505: -0.08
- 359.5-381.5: 0.36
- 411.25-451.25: -0.04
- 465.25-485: -0.06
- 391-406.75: 0.05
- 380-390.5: 0.28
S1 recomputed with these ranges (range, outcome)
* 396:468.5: 5.86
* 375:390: 4.03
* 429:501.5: 6.19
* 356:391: 4.18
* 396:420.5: 5.51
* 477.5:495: 6.44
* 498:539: 6.03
